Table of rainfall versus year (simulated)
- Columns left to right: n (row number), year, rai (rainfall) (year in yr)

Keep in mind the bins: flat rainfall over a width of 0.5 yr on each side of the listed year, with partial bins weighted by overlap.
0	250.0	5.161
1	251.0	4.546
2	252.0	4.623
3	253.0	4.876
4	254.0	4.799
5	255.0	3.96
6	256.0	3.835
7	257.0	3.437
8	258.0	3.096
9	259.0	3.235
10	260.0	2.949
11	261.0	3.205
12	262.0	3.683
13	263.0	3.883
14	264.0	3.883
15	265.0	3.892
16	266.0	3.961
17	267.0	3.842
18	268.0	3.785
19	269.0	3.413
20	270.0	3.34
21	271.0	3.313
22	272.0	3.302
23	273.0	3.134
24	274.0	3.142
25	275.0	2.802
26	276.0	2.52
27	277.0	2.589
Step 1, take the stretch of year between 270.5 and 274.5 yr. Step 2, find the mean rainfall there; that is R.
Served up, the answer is 3.22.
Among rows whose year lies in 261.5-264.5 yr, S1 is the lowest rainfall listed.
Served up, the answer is 3.683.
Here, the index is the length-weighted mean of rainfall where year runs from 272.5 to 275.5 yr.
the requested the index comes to 3.03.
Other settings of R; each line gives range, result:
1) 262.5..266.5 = 3.9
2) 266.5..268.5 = 3.81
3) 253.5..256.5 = 4.2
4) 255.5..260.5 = 3.31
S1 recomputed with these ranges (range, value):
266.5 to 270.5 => 3.34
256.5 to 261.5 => 2.949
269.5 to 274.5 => 3.134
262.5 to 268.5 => 3.785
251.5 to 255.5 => 3.96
